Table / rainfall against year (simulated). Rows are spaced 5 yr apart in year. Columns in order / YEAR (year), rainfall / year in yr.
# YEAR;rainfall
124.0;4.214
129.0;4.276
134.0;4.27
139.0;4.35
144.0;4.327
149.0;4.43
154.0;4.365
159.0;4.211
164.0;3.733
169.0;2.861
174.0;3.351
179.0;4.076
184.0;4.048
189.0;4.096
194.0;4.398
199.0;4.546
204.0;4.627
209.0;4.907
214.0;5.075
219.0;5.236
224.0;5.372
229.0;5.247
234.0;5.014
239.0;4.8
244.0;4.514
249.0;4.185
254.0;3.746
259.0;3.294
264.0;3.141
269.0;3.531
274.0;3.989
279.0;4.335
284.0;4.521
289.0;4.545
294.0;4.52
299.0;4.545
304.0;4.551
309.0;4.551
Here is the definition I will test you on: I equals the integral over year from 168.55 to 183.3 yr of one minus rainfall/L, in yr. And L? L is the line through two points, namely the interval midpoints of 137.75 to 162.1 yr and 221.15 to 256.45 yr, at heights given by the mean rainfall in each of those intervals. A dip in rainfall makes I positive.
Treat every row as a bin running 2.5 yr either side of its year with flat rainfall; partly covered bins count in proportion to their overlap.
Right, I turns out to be 2.83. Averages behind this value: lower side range 4.32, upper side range 4.7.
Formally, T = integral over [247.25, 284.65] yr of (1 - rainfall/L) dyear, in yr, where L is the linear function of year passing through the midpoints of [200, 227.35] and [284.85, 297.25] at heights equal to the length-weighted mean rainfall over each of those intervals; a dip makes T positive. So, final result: 7.1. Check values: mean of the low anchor 5.02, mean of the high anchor 4.53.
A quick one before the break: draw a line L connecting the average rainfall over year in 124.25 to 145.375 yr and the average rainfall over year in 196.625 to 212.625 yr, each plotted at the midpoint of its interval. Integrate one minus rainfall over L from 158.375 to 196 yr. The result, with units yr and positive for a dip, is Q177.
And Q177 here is 6.07 yr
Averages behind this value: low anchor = 4.29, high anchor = 4.72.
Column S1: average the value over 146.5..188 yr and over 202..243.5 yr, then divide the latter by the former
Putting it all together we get 1.3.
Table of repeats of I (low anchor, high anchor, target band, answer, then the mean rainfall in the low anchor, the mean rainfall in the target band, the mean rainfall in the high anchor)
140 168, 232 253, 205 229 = -3.7 yr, 4.15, 5.13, 4.56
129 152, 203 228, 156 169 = 2.2 yr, 4.34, 3.77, 5.08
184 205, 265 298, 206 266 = -3.8 yr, 4.36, 4.56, 4.2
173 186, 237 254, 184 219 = -4.9 yr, 3.87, 4.61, 4.38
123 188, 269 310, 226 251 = -3.1 yr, 4.04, 4.78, 4.39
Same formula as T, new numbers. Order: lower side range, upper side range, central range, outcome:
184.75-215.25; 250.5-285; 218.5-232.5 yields -3.3 yr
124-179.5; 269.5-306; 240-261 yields 1.3 yr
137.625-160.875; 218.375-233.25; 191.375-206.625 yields 1.3 yr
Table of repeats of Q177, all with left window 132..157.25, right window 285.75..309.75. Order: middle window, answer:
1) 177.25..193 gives 1.1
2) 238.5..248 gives -0.2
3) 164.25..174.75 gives 2.8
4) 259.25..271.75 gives 3.2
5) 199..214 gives -1.2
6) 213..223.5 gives -1.8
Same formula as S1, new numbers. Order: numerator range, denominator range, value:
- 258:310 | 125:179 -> 1.03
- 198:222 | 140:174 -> 1.24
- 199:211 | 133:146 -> 1.09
